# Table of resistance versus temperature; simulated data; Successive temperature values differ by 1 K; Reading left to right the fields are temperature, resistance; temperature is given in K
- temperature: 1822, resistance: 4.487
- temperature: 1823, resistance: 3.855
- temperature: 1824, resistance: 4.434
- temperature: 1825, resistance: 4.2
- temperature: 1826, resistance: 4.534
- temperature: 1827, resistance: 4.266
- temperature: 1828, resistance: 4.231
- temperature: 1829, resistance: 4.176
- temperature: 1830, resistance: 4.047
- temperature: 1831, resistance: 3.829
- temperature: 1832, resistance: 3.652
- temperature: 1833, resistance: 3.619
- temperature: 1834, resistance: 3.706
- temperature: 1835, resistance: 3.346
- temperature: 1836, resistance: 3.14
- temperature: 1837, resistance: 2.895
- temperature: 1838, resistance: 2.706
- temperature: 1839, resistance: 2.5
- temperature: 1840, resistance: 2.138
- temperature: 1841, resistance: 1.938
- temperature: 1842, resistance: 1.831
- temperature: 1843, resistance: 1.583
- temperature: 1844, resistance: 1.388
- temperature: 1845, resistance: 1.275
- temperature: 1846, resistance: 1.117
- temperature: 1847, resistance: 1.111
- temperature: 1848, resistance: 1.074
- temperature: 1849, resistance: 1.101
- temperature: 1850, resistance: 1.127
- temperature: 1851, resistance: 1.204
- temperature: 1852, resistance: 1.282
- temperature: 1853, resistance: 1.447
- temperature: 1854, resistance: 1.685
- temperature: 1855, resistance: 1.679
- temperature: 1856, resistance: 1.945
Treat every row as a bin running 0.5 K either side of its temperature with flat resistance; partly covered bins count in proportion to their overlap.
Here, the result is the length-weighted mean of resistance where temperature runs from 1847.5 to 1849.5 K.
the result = 1.09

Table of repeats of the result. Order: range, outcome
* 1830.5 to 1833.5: 3.7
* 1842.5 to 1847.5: 1.29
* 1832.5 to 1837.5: 3.34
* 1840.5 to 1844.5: 1.68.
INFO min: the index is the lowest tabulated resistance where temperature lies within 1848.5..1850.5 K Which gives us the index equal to 1.101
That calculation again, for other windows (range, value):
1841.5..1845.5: 1.275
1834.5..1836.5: 3.14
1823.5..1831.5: 3.829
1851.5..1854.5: 1.282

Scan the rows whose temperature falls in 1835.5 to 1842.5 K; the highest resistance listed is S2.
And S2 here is 3.14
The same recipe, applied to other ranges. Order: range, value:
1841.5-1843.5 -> 1.831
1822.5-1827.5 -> 4.534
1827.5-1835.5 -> 4.231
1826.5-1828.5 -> 4.266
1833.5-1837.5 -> 3.706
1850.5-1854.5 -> 1.685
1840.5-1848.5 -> 1.938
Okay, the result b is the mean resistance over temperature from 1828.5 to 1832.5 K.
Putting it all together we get 3.93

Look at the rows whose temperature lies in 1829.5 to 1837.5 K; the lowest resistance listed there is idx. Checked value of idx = 2.895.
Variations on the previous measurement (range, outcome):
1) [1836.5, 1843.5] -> 1.583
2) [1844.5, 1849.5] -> 1.074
